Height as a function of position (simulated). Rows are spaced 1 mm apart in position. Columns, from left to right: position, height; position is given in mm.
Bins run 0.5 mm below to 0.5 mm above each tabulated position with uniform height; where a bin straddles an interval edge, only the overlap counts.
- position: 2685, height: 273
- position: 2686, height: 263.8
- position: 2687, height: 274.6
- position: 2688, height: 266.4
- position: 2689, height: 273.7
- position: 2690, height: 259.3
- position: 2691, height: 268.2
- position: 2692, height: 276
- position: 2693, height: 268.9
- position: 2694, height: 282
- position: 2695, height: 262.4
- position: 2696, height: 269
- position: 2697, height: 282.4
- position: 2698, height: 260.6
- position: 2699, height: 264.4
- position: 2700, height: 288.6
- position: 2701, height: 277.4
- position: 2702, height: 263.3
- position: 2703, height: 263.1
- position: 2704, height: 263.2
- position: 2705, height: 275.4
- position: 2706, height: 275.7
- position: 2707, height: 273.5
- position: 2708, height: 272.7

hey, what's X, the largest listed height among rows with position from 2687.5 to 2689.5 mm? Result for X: 273.7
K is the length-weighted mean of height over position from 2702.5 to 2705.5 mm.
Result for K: 267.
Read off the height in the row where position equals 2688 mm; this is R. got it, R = 266.4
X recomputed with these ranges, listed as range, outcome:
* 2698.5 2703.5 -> 288.6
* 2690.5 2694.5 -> 282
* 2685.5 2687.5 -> 274.6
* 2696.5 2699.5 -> 282.4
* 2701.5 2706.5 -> 275.7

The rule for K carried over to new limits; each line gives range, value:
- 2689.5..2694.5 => 271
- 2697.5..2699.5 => 262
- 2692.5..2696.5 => 271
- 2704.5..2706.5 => 276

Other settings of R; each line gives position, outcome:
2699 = 264.4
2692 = 276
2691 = 268.2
